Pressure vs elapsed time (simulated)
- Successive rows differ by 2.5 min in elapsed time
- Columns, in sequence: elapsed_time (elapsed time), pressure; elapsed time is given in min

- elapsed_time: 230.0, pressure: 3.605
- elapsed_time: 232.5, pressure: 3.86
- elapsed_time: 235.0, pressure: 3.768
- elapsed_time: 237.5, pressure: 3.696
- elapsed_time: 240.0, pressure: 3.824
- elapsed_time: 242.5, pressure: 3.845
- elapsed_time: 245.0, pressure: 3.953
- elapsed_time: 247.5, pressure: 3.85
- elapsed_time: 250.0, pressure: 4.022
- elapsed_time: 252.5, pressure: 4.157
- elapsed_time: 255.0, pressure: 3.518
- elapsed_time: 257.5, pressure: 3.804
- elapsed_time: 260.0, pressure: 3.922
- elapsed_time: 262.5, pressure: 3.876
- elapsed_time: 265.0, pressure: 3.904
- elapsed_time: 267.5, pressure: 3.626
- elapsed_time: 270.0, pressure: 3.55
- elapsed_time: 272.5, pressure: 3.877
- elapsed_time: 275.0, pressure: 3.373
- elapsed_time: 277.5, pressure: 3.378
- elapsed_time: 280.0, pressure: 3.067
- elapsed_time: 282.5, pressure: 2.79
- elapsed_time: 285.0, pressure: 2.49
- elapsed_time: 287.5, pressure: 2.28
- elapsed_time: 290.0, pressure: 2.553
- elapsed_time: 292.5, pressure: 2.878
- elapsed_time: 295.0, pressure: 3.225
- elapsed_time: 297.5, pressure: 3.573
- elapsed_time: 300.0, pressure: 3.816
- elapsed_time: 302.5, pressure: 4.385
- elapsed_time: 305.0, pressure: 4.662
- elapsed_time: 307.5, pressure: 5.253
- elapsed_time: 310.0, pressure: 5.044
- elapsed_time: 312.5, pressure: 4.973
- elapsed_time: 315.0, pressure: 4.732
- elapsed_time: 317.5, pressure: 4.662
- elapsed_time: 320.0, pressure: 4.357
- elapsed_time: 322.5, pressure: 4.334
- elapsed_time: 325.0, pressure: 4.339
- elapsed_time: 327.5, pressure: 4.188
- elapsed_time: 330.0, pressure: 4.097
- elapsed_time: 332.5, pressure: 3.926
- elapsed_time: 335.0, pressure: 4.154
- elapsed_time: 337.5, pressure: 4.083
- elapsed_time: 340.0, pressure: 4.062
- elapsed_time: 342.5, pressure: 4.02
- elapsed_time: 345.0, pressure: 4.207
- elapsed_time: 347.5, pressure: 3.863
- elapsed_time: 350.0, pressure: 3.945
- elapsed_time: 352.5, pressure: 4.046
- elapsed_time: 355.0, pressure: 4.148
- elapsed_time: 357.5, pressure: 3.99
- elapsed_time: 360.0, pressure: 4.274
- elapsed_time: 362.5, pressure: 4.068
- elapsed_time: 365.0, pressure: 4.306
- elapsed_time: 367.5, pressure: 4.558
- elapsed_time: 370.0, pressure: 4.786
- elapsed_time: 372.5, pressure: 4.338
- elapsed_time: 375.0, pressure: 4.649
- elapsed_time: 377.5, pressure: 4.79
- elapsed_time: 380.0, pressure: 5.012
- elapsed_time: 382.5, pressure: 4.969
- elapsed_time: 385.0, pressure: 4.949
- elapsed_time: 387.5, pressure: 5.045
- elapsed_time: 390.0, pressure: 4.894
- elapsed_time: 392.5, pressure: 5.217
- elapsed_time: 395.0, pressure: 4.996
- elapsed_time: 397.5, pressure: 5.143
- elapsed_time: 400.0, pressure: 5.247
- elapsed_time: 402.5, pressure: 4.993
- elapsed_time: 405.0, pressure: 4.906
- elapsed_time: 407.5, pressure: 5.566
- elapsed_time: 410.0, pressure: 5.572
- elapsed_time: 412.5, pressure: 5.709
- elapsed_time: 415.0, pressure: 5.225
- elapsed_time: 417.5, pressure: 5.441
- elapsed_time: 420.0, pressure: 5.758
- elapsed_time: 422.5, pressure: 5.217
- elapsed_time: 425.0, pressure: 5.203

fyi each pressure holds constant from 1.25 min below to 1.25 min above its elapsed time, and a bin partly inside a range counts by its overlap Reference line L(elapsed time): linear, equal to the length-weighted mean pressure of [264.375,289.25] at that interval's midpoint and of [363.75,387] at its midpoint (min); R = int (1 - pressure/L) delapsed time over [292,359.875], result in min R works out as -4.6 min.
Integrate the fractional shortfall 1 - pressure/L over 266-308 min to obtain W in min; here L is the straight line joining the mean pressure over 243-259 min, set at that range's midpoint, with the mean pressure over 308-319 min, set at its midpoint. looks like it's 9.7 min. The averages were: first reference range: 3.88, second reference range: 4.87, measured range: 3.43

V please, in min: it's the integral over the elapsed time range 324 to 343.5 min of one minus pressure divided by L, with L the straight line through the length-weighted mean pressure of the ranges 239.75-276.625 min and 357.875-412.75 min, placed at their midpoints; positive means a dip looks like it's 1.5 min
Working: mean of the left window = 3.8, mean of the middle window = 4.11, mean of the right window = 4.88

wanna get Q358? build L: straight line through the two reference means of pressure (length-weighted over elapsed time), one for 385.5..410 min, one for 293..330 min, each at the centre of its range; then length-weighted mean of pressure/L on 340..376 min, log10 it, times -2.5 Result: 0.13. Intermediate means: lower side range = 4.36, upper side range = 5.13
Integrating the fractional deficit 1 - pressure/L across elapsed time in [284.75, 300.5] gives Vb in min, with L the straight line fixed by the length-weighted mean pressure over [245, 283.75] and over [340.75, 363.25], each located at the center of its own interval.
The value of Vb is 3.4 min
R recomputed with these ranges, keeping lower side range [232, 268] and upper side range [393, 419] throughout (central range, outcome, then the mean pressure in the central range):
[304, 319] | -1.60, 4.88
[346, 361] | 2.36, 4.04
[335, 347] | 1.53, 4.08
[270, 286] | 3.49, 3.2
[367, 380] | 0.83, 4.67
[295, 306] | 0.81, 4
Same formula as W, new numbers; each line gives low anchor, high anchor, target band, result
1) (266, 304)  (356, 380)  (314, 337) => -2.8 min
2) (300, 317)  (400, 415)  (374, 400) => 1.1 min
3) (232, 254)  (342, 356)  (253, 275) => 0.9 min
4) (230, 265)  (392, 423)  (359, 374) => 1.6 min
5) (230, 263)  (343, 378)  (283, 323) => 1.4 min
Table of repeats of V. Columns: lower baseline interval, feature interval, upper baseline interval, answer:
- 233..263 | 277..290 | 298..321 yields 4.7 min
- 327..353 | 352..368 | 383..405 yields 0.8 min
